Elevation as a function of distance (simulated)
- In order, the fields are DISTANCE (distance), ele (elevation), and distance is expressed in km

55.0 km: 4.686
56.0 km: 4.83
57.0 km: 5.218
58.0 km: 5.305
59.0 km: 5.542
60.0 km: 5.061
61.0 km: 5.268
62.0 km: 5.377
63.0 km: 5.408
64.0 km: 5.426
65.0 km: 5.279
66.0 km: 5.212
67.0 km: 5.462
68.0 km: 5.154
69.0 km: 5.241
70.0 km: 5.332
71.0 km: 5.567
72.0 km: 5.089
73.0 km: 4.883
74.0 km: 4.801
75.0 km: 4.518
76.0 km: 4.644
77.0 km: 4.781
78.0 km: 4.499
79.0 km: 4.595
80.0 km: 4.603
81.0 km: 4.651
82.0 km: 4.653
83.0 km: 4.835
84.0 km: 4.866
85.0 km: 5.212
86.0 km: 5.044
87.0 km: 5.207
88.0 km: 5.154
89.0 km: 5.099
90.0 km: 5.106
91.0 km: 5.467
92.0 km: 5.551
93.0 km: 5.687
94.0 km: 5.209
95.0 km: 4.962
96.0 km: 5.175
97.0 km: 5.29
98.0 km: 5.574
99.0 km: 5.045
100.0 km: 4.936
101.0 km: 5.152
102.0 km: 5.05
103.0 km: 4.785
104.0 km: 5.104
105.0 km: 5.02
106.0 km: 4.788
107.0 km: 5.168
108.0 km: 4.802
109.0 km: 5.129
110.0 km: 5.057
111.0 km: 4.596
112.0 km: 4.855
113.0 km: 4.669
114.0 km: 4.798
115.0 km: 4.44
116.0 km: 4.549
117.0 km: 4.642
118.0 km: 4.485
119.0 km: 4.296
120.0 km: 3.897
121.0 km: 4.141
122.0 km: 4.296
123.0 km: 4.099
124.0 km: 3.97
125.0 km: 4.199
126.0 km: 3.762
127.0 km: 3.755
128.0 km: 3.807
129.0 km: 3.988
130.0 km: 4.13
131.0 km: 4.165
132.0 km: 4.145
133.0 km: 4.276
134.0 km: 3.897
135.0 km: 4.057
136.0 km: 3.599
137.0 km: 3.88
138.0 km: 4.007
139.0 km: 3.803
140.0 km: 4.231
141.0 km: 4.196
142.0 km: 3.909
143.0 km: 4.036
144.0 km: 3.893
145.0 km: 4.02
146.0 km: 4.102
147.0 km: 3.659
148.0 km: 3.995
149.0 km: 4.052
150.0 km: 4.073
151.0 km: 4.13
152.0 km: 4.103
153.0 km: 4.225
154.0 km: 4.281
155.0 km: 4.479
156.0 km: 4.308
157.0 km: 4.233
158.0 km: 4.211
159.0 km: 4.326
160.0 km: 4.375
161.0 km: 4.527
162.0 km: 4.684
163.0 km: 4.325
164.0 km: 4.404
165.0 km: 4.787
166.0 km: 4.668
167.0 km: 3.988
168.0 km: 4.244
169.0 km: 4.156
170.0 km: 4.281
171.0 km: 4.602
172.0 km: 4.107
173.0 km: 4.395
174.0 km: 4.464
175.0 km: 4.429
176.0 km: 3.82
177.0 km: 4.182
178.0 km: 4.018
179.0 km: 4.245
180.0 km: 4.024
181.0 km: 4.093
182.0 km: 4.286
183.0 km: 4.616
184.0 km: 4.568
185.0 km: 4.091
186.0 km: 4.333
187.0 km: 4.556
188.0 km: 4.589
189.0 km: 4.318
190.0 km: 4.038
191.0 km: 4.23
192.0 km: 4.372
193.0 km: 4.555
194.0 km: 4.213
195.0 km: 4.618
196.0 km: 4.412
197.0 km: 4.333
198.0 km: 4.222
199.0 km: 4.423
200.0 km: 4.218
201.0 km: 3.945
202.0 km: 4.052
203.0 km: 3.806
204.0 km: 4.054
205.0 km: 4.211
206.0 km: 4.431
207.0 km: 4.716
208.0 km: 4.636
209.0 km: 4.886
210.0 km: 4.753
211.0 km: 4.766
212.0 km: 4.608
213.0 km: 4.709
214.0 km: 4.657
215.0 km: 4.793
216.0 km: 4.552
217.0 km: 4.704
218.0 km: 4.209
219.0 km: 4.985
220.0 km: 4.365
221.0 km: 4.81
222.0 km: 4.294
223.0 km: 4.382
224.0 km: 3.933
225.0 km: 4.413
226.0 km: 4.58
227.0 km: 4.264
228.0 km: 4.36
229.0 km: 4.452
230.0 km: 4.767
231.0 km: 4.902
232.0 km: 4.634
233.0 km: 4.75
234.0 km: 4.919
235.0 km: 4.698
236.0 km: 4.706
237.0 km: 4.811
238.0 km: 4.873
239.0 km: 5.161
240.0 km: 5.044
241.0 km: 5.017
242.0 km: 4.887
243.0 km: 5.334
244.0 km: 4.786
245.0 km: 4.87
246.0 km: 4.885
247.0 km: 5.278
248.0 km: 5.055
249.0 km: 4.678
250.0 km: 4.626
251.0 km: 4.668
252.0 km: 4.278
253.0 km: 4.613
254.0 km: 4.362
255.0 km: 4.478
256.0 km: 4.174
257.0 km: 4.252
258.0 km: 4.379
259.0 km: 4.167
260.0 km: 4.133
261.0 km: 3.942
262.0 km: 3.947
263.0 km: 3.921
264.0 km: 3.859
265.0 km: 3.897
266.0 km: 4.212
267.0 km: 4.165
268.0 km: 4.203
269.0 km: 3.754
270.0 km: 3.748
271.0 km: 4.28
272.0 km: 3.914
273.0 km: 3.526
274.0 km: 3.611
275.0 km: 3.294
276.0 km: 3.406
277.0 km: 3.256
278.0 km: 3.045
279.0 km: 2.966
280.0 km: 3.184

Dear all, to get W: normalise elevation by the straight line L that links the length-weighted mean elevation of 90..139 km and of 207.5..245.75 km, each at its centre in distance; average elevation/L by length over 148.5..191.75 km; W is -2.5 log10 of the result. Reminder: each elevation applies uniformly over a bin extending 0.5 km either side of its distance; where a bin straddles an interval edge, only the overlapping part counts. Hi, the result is 0.08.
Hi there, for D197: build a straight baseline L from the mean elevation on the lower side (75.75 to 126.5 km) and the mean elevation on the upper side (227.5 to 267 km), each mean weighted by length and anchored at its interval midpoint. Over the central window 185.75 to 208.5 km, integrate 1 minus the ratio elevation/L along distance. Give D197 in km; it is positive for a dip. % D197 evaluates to 1.7 km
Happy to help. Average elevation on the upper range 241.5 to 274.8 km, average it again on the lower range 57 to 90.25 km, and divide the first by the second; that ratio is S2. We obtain 0.85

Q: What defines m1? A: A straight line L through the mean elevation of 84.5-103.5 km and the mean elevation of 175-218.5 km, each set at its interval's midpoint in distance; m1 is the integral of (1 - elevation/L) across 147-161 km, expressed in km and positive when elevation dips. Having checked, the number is 1.5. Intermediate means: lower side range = 5.2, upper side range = 4.37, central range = 4.21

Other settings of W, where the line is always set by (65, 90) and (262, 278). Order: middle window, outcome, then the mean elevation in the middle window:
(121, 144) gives 0.16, 4.01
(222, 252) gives -0.19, 4.73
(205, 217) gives -0.13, 4.66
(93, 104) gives -0.07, 5.14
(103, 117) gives -0.01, 4.83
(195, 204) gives 0.01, 4.19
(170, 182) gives 0.04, 4.22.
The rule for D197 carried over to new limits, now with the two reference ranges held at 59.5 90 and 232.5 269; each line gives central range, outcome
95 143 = 4.4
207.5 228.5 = 0.4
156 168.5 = 1.0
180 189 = 0.7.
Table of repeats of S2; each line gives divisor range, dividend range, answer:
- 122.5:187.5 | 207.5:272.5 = 1.08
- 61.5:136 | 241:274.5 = 0.91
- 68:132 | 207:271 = 0.95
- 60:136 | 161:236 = 0.92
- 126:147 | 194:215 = 1.11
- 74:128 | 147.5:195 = 0.90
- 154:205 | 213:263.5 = 1.07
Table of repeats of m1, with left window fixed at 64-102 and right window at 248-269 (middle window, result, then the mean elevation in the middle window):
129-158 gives 4.4 km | 4.07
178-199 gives 1.1 km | 4.33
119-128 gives 1.6 km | 4.02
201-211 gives 0.2 km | 4.39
